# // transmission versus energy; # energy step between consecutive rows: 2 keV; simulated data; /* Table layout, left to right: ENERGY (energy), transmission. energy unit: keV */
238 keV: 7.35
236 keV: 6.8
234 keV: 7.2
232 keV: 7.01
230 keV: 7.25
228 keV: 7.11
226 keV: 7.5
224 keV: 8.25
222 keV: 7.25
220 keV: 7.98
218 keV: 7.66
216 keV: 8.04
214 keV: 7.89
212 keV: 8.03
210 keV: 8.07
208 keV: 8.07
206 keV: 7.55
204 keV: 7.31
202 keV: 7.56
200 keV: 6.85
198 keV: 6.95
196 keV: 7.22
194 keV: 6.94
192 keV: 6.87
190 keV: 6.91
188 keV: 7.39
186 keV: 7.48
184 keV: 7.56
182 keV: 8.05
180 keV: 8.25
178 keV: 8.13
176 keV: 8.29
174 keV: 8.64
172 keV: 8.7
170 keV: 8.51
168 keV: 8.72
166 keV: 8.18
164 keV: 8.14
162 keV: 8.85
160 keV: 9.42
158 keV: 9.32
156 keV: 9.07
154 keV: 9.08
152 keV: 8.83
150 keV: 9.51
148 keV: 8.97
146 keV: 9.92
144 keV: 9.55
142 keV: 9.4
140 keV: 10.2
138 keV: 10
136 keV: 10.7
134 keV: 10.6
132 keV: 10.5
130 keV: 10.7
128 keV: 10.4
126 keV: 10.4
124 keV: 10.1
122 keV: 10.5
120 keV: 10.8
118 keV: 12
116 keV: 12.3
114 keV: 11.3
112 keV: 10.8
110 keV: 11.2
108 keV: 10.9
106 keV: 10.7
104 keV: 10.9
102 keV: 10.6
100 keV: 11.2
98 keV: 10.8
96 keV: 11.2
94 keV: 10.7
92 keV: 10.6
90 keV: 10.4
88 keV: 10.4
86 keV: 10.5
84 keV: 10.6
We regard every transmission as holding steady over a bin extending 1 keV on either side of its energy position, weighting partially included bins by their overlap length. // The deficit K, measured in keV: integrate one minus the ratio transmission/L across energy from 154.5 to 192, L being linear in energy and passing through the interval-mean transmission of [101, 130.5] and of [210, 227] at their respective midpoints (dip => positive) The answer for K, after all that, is 3.75 keV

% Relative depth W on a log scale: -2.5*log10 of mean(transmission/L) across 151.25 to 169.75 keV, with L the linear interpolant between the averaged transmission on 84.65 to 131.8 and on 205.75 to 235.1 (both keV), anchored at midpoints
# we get 0.06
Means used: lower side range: 10.8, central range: 8.83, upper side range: 7.66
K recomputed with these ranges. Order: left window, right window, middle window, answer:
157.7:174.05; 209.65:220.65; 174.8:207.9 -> 3.29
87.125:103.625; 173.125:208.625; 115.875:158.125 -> -3.33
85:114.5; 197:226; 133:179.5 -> 0.40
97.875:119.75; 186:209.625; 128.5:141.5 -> -0.51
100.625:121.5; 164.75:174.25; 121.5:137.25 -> -0.25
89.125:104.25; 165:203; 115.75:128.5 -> -1.23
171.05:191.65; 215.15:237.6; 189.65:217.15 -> 0.78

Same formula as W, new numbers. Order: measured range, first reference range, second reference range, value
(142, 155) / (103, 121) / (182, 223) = 0.05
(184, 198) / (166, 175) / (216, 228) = 0.15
